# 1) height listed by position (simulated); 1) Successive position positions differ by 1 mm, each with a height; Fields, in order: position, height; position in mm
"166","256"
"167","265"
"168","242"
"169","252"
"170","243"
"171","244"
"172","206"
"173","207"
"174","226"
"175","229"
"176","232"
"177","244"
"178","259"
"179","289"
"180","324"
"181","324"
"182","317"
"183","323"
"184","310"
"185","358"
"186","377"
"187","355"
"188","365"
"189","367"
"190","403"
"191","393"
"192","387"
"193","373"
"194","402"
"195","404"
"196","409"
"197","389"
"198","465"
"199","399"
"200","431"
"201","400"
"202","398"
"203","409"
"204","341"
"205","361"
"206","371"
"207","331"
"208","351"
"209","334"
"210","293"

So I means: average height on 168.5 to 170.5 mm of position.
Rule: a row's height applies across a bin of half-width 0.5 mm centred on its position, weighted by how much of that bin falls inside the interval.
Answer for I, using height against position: 248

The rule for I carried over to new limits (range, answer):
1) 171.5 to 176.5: 220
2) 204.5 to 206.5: 366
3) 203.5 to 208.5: 351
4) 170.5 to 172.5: 225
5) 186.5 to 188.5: 360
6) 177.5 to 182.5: 303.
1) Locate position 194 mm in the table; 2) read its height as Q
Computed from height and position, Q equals 402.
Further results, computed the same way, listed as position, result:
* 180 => 324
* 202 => 398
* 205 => 361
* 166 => 256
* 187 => 355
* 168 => 242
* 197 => 389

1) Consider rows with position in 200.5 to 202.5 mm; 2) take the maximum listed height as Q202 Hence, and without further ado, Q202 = 400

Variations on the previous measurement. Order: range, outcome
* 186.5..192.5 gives 403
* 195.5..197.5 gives 409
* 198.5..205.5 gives 431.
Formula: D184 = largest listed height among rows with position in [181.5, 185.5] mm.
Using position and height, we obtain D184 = 358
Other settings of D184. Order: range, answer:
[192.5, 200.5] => 465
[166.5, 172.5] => 265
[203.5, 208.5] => 371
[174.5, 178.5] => 259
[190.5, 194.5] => 402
